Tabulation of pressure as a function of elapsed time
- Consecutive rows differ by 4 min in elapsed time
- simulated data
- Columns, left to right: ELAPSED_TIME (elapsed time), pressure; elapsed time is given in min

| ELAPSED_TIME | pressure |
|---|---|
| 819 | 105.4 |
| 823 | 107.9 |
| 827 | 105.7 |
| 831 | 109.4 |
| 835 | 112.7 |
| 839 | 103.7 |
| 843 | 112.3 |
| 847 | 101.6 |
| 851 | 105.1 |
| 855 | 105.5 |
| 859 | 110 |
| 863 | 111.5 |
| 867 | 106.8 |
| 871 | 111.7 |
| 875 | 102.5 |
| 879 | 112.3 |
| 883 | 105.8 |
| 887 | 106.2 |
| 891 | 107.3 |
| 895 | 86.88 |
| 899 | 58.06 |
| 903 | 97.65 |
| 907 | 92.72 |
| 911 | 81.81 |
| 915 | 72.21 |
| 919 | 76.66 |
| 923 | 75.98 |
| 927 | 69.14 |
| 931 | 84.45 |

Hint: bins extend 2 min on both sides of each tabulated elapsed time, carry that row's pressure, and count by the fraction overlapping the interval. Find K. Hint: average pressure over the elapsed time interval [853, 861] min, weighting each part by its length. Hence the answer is 108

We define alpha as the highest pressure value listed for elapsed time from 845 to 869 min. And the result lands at 111.5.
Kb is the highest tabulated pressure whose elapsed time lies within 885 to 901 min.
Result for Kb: 107.3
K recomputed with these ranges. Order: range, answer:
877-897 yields 104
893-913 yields 83.4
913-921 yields 74.4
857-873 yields 110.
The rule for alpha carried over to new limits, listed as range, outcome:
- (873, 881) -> 112.3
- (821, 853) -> 112.7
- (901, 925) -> 97.65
